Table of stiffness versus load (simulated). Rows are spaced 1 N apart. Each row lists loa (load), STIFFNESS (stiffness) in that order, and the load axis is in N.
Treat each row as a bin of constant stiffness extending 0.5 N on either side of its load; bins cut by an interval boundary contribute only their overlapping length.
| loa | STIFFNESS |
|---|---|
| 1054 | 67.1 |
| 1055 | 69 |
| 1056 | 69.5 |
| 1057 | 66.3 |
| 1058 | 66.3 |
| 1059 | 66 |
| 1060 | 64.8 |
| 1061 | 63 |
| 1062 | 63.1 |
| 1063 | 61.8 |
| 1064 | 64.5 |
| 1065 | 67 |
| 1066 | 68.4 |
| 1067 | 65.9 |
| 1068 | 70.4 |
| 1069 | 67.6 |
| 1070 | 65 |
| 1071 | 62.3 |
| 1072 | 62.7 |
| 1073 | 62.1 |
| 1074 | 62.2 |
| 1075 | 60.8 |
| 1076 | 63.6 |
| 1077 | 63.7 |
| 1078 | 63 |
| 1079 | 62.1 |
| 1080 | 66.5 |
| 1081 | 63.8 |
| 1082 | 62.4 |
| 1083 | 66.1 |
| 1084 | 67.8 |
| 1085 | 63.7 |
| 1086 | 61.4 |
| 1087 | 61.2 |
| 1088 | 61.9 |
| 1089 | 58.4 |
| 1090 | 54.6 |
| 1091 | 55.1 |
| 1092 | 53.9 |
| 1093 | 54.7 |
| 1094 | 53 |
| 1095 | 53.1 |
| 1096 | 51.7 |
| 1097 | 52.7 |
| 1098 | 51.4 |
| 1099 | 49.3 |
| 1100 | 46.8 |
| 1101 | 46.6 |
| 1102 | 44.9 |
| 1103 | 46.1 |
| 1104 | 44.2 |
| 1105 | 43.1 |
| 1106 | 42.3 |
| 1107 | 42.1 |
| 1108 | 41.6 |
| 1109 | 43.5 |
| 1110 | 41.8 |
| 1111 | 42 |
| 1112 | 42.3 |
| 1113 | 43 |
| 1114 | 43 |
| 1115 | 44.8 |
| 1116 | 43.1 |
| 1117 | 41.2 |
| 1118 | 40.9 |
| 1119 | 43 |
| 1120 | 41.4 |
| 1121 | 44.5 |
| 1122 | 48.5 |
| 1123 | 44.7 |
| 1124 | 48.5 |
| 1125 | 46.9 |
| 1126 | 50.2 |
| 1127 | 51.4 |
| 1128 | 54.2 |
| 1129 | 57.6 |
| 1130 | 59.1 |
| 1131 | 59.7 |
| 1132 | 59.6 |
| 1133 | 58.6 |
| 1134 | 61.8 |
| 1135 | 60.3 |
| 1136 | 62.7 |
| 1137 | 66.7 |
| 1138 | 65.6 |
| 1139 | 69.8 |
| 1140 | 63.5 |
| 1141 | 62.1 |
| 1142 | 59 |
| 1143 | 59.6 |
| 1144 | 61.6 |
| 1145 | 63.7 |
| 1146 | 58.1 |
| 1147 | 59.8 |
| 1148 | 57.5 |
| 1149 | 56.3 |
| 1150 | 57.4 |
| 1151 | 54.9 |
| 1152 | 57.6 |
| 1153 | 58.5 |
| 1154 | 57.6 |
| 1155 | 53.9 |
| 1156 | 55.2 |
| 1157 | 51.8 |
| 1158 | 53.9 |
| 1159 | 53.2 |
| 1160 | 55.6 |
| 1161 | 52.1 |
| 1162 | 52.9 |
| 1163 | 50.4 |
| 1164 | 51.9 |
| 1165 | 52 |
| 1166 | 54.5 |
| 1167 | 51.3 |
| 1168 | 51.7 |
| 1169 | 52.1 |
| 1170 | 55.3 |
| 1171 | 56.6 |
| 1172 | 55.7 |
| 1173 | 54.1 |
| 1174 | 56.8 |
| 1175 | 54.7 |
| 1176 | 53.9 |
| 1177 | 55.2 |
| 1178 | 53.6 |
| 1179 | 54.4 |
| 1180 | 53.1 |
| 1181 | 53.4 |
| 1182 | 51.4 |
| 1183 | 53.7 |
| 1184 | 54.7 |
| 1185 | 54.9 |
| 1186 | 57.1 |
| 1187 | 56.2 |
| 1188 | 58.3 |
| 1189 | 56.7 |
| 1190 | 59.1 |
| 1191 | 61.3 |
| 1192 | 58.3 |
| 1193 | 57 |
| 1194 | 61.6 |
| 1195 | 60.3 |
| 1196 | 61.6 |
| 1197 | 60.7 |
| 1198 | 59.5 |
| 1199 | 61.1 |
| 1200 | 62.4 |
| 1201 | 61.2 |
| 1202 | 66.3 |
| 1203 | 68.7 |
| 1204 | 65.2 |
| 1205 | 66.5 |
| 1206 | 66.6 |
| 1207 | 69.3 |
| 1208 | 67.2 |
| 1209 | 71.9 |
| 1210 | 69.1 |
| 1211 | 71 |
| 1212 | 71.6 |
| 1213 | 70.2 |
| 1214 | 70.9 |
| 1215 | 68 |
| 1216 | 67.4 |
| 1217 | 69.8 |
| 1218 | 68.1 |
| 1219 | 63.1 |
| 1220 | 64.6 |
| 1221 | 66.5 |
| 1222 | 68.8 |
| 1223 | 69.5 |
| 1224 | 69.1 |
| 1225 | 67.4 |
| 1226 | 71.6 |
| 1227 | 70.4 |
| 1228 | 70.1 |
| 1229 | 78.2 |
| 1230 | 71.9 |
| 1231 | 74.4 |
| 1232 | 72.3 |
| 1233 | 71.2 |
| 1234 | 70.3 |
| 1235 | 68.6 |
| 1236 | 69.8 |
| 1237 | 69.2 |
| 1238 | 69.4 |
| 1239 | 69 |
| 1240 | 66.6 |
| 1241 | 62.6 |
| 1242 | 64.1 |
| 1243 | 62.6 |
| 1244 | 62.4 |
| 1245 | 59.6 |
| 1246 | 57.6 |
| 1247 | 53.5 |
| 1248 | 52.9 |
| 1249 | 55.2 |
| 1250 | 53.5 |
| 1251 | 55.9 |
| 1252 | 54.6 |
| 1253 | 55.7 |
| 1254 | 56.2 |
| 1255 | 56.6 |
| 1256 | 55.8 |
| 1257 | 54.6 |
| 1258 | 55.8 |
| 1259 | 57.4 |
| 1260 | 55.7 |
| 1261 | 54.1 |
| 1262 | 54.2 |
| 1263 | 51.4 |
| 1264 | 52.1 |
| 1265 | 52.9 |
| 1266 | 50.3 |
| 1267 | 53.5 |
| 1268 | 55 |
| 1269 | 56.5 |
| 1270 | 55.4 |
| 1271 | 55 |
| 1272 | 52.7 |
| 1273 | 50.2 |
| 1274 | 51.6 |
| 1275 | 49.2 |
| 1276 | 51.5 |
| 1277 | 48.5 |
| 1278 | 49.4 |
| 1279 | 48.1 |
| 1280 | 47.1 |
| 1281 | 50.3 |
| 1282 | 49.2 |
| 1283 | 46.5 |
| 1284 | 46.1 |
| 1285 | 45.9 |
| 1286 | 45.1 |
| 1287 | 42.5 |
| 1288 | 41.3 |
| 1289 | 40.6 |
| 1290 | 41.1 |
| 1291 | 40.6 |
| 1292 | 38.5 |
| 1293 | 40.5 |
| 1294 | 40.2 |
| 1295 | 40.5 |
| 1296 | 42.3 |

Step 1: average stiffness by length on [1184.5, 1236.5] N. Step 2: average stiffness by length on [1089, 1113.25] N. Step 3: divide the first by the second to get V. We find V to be 1.38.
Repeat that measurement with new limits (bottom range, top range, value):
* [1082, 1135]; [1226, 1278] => 1.17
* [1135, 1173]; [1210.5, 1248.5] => 1.18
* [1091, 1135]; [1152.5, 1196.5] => 1.14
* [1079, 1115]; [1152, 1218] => 1.14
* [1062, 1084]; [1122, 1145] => 0.90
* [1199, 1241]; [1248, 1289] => 0.75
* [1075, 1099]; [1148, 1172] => 0.92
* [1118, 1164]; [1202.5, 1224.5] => 1.22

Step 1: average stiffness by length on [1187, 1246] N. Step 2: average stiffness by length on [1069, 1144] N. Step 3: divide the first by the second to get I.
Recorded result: 1.22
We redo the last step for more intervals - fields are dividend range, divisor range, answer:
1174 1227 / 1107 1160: 1.17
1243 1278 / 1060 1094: 0.87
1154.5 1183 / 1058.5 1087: 0.83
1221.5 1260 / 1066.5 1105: 1.09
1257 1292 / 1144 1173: 0.90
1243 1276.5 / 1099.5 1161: 1.04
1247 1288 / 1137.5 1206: 0.90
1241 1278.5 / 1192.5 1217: 0.83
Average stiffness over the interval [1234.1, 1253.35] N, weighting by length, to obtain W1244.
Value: 61.4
